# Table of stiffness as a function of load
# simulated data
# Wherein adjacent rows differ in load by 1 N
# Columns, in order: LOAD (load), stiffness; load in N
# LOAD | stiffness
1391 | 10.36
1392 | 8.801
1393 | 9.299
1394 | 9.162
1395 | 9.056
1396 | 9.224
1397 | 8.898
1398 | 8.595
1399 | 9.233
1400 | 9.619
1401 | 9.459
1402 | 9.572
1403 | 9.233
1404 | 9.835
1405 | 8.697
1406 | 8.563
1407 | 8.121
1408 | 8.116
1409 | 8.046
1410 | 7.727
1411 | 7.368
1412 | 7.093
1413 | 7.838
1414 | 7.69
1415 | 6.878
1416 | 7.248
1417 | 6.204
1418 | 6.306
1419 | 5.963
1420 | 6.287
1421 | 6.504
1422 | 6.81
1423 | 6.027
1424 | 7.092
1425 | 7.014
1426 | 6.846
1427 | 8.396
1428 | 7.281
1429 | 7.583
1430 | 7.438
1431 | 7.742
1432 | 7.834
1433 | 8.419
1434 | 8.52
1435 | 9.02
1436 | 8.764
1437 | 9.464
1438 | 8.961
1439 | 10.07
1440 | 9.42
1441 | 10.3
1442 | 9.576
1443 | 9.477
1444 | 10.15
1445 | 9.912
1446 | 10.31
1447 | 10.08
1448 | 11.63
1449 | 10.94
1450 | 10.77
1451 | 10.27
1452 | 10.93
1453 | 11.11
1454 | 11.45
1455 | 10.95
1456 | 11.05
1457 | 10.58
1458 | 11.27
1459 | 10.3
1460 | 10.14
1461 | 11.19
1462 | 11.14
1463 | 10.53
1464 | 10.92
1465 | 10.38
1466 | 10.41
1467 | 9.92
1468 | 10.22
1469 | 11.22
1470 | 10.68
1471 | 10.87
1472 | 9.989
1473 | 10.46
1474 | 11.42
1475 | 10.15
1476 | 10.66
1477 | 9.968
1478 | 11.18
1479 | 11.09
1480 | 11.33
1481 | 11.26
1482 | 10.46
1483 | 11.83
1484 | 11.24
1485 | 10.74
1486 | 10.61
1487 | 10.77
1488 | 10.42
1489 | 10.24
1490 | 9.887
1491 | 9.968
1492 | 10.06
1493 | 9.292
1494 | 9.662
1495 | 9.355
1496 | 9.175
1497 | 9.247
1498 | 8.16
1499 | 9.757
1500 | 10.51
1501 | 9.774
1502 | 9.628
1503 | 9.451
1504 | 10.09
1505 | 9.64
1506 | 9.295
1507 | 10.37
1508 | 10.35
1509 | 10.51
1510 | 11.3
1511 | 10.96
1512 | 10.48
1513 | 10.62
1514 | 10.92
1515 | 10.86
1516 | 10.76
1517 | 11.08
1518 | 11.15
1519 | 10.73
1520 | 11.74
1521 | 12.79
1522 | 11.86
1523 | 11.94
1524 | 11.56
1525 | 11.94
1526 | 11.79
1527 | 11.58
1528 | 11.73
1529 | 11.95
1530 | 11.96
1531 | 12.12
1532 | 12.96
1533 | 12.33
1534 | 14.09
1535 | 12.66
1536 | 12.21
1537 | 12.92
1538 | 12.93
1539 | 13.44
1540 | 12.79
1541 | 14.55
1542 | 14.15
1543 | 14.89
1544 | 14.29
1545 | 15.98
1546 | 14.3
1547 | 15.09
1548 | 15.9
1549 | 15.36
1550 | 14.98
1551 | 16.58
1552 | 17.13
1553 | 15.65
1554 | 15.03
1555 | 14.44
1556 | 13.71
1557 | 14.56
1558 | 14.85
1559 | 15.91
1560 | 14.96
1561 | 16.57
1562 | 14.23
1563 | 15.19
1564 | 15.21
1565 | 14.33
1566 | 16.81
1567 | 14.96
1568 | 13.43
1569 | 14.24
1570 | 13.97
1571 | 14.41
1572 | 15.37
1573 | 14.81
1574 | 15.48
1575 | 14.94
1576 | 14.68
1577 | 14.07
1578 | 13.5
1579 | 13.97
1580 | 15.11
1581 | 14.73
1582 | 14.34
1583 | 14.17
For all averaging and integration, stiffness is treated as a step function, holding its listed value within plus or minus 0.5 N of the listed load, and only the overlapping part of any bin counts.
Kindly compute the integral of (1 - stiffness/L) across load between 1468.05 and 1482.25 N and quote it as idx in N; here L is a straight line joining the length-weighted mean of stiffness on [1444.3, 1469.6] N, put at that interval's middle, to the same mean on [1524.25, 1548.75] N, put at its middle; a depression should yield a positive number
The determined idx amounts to 0.7 N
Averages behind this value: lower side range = 10.7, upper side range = 13.3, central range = 10.8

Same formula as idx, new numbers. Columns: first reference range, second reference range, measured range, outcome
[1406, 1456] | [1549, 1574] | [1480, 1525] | 6.0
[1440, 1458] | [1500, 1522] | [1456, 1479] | -0.2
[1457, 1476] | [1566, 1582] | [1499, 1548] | 3.3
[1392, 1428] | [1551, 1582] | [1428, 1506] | 2.4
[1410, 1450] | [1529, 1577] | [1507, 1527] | 2.3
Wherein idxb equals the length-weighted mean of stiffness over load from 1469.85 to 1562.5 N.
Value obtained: 11.9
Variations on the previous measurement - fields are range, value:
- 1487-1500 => 9.68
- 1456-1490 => 10.7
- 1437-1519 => 10.4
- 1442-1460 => 10.6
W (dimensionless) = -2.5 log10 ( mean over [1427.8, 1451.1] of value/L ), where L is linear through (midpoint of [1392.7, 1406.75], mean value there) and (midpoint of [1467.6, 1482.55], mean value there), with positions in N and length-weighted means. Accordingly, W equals 0.07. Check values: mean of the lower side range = 9.15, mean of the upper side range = 10.7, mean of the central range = 9.34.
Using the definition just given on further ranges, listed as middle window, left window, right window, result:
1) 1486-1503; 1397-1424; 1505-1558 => 0.15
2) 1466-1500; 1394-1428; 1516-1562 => 0.07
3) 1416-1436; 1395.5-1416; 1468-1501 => 0.23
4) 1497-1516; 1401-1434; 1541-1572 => 0.22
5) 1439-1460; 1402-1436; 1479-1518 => -0.21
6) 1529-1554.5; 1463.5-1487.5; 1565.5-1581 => -0.06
